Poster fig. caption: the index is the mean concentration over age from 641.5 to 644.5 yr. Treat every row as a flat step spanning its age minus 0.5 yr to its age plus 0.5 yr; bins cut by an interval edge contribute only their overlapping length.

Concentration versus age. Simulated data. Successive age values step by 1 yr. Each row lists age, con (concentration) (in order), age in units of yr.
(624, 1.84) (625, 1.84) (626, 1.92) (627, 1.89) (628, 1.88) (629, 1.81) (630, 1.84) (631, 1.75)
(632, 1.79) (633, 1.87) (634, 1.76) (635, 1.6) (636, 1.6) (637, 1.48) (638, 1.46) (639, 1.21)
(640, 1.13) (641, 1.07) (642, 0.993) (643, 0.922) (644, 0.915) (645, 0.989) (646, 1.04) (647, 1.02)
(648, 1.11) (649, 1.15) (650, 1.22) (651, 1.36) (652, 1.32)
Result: 0.943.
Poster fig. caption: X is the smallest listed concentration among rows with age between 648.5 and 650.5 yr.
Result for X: 1.15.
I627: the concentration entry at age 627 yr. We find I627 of 1.89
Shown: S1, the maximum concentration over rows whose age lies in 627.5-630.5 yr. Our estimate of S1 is 1.88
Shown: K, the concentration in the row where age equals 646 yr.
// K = 1.04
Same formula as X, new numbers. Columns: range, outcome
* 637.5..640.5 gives 1.13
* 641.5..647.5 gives 0.915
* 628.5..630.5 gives 1.81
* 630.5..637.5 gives 1.48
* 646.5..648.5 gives 1.02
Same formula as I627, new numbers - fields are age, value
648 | 1.11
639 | 1.21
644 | 0.915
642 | 0.993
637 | 1.48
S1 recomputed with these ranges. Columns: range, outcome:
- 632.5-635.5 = 1.87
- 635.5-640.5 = 1.6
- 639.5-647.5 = 1.13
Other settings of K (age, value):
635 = 1.6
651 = 1.36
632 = 1.79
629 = 1.81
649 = 1.15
